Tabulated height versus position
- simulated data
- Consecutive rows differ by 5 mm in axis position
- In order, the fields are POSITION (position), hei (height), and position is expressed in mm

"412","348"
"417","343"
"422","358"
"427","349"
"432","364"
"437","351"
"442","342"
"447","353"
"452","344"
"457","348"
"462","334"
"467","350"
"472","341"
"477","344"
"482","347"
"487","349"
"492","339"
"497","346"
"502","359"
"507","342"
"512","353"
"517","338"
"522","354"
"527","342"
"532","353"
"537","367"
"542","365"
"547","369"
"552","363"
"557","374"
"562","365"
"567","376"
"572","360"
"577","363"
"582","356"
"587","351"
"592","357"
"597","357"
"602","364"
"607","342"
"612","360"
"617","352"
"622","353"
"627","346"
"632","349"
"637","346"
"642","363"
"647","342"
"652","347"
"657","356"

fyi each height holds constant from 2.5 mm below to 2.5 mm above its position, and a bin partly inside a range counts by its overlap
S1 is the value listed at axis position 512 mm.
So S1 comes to 353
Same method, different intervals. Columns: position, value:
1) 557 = 374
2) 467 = 350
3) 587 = 351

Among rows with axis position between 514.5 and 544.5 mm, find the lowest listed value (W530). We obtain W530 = 338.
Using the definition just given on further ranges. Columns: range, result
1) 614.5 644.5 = 346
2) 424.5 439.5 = 349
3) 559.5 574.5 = 360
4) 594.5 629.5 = 342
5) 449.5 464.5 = 334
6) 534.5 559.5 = 363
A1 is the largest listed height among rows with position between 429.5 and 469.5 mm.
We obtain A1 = 364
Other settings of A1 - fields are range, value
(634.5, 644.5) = 363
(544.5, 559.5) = 374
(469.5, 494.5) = 349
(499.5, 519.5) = 359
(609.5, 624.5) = 360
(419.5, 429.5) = 358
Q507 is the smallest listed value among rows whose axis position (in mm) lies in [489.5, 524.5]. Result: 338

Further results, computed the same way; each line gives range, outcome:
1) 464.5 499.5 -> 339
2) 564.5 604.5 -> 351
